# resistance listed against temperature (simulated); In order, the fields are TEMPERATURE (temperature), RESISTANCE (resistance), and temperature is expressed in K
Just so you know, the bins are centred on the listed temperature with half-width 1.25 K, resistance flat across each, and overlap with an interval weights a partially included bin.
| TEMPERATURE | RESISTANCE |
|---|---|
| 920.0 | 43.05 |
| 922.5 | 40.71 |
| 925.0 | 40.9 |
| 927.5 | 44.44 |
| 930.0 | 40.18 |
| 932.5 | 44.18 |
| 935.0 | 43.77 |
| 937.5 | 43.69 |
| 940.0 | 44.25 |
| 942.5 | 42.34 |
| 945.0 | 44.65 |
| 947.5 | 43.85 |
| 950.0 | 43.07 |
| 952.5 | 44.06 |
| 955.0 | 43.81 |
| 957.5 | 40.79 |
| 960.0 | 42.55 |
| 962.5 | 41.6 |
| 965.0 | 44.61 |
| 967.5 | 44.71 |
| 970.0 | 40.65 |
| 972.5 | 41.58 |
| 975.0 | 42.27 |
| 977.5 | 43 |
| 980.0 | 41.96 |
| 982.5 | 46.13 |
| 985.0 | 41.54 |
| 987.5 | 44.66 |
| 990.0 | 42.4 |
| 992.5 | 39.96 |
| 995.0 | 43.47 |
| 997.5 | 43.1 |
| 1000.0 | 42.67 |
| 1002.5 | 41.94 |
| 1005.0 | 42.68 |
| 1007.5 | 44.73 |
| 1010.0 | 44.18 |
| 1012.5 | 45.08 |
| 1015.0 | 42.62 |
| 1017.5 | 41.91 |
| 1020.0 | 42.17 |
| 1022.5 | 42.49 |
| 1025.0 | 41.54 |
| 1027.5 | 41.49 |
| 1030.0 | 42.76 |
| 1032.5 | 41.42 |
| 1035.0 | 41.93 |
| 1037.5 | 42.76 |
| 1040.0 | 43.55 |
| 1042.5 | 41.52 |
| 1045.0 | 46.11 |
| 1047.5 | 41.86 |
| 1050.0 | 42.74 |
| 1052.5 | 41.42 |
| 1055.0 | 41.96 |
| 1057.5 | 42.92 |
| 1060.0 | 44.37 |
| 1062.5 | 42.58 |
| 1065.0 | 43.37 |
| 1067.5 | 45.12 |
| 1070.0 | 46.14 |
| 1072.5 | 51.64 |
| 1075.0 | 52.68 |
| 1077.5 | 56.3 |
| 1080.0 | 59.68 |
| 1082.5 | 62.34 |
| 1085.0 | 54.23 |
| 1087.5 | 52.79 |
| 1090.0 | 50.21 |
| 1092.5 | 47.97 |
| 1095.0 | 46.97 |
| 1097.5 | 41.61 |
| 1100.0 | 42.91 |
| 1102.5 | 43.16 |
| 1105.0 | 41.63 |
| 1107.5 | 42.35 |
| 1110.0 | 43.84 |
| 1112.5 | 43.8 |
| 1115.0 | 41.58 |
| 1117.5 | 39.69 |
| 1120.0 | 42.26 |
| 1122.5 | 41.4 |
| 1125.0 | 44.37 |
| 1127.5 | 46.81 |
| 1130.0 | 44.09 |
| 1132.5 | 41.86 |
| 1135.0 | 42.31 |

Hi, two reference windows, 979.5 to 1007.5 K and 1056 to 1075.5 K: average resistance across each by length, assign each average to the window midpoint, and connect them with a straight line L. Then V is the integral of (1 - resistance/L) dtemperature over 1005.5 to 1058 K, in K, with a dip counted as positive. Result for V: 2.0 K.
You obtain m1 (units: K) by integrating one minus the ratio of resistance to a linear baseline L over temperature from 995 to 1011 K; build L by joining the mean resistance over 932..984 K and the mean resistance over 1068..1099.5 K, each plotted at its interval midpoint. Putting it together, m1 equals 1.0 K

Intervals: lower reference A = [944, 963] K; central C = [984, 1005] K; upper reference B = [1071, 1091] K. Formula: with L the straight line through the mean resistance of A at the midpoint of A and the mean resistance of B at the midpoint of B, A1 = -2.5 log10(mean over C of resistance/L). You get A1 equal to 0.11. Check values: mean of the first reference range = 43.1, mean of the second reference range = 54.9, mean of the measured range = 42.5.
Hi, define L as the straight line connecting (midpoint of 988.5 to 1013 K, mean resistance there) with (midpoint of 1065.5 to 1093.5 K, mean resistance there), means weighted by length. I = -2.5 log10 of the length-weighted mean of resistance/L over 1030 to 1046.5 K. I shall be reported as 0.111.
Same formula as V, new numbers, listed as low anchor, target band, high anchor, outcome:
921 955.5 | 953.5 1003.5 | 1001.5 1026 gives 0.4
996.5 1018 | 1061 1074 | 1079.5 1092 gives 1.6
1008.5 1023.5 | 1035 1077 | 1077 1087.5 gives 5.9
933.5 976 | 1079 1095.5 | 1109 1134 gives -4.1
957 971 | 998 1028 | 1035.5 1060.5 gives -0.1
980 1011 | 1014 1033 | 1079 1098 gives 1.6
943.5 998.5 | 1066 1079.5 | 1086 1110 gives -1.7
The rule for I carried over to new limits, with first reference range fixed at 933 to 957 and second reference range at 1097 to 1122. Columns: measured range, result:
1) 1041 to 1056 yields 0.00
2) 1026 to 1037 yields 0.02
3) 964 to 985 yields 0.01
